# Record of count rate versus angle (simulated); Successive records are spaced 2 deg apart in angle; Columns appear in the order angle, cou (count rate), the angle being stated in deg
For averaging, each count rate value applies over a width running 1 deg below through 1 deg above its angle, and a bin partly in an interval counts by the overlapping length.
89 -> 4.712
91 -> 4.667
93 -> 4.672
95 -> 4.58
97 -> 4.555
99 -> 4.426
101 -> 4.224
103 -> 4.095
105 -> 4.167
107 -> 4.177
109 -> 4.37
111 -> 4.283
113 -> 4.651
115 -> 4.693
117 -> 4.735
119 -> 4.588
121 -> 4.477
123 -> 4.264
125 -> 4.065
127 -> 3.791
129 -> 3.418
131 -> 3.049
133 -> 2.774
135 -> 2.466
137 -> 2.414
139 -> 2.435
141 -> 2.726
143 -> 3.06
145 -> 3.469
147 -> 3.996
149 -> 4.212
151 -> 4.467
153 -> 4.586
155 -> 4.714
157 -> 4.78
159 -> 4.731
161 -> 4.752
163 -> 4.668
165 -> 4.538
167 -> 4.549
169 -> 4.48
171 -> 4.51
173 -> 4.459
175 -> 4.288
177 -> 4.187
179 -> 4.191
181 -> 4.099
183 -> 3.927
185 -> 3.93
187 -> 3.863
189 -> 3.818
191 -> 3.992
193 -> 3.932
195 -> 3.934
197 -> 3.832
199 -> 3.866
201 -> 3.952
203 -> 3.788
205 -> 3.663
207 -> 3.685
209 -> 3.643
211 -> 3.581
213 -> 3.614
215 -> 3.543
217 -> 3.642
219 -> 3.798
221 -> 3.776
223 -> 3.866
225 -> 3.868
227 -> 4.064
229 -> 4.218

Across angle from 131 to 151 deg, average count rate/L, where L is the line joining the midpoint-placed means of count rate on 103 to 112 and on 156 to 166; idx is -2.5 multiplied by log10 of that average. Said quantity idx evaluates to 0.40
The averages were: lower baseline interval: 4.23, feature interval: 3.13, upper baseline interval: 4.69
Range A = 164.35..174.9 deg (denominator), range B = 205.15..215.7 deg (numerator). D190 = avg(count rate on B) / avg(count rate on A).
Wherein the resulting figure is 0.81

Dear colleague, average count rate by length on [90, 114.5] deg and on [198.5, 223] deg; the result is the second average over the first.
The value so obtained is 0.84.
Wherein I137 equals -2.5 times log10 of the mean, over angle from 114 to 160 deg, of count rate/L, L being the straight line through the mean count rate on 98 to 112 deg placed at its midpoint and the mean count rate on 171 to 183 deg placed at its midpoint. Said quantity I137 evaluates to 0.11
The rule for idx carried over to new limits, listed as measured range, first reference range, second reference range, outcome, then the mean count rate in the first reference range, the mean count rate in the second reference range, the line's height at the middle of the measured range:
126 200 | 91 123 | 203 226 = 0.03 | 4.45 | 3.7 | 4.06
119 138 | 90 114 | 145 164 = 0.27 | 4.41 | 4.49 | 4.45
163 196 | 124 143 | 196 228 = -0.21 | 3.02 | 3.76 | 3.45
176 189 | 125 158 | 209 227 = -0.11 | 3.54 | 3.73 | 3.64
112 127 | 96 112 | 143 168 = -0.03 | 4.29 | 4.4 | 4.32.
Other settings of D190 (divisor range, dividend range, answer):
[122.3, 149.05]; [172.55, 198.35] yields 1.24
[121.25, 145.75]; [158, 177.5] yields 1.41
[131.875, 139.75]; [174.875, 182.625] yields 1.64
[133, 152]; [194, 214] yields 1.16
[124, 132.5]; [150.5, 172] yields 1.31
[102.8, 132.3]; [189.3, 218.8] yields 0.90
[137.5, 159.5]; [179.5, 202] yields 1.01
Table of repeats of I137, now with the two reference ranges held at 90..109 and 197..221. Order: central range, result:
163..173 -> -0.14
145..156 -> -0.06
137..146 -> 0.40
